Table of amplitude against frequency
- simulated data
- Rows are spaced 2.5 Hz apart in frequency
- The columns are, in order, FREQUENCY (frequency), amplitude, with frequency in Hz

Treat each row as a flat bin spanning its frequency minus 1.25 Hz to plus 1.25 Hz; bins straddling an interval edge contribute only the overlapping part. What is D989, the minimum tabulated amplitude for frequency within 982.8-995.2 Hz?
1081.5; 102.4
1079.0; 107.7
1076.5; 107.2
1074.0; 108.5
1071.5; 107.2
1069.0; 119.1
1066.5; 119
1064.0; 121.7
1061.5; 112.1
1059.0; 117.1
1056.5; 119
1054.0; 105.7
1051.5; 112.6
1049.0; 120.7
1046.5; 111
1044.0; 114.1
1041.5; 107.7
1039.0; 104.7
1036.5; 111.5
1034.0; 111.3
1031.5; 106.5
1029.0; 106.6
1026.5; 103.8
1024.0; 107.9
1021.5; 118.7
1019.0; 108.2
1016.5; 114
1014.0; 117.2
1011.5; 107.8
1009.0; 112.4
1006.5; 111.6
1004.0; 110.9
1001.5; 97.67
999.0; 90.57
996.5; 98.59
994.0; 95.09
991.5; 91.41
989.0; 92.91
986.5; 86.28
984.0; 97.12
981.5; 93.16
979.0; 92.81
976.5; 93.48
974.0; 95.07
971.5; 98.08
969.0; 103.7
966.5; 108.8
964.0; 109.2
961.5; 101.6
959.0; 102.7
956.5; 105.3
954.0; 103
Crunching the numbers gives 86.28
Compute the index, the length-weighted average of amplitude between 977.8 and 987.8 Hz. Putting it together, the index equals 92.3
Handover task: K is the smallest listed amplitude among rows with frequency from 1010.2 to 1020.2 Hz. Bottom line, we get 107.8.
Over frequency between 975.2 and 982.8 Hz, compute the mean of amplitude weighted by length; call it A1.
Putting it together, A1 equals 93.2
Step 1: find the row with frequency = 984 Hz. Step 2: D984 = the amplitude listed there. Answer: 97.12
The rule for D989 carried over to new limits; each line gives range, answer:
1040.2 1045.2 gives 107.7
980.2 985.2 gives 93.16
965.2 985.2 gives 92.81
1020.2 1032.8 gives 103.8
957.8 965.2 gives 101.6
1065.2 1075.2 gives 107.2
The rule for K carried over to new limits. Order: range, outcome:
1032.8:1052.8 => 104.7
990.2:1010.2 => 90.57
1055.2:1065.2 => 112.1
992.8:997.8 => 95.09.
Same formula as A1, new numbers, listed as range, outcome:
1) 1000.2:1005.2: 104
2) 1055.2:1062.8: 116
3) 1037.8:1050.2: 112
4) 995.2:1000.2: 94.6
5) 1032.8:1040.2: 109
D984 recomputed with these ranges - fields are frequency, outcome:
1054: 105.7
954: 103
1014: 117.2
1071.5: 107.2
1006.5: 111.6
